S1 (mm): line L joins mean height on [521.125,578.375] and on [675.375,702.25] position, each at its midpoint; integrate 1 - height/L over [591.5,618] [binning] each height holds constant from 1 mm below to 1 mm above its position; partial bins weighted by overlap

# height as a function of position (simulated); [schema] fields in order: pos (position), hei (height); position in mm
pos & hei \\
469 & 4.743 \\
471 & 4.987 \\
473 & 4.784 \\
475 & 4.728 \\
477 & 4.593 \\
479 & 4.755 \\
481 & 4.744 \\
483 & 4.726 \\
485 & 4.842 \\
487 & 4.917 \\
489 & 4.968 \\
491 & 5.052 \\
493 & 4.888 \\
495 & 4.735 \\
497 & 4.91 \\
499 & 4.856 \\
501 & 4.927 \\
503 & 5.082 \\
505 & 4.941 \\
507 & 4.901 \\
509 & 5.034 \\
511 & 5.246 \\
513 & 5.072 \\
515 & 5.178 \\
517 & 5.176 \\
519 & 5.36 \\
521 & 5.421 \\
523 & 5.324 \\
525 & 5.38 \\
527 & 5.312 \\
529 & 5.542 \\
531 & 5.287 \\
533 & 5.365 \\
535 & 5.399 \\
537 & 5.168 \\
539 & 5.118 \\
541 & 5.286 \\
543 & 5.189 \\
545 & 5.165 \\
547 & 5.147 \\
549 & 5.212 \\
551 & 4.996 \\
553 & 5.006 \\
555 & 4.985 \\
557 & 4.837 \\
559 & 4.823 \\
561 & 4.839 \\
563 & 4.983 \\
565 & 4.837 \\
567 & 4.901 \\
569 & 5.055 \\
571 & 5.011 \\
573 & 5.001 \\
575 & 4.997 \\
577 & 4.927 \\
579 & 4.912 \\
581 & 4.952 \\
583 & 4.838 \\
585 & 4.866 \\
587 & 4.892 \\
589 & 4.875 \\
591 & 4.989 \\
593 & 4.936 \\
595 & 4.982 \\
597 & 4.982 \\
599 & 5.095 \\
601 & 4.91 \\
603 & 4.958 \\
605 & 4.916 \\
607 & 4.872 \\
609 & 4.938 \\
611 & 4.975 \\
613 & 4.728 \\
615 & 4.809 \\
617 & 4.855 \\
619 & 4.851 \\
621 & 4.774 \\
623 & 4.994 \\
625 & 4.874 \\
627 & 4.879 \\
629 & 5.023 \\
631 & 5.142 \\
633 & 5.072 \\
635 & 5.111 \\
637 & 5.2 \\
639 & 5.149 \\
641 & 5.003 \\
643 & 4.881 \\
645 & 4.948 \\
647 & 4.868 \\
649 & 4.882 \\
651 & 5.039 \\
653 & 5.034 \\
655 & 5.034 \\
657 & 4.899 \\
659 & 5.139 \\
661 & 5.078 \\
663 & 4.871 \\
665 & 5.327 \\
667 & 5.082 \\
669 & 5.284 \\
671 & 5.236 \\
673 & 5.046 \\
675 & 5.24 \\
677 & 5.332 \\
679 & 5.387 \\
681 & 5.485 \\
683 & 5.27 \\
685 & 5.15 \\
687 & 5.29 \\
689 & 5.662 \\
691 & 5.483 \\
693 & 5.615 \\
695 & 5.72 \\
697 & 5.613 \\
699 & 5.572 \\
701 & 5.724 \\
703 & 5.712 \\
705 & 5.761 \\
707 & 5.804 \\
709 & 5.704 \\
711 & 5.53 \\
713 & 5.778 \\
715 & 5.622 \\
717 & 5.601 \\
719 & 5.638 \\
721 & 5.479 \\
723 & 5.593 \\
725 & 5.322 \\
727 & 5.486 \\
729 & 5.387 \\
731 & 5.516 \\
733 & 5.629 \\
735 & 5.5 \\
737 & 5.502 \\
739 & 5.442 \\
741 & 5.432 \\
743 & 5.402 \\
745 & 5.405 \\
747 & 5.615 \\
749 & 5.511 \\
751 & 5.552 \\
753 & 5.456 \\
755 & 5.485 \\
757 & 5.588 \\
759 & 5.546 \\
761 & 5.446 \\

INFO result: 1.7 mm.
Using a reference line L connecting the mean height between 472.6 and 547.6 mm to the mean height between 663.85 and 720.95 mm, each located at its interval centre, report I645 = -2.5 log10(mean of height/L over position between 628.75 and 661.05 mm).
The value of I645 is 0.07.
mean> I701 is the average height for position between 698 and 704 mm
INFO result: 5.67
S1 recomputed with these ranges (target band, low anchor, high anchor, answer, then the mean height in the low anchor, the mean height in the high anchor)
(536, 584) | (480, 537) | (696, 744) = 1.9 mm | 5.09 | 5.57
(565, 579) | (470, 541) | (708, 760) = 0.6 mm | 5.05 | 5.53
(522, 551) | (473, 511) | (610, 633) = -2.3 mm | 4.87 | 4.91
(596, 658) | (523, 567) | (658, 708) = 3.9 mm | 5.14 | 5.4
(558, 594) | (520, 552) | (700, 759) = 2.7 mm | 5.27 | 5.56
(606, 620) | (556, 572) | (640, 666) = 0.3 mm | 4.91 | 5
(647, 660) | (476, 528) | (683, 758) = 0.9 mm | 5.01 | 5.54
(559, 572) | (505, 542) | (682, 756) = 0.9 mm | 5.25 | 5.54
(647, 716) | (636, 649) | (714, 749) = -1.8 mm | 5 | 5.5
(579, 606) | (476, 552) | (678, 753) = 1.7 mm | 5.08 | 5.54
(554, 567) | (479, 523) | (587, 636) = 0.2 mm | 5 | 4.94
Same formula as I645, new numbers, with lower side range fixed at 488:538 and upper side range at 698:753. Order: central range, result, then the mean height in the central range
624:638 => 0.07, 5.04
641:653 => 0.10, 4.94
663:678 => 0.05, 5.2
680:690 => 0.02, 5.37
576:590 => 0.08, 4.89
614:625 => 0.11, 4.86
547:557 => 0.04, 5.04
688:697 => -0.02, 5.62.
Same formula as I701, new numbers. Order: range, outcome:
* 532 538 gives 5.31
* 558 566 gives 4.87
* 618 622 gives 4.81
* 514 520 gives 5.24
